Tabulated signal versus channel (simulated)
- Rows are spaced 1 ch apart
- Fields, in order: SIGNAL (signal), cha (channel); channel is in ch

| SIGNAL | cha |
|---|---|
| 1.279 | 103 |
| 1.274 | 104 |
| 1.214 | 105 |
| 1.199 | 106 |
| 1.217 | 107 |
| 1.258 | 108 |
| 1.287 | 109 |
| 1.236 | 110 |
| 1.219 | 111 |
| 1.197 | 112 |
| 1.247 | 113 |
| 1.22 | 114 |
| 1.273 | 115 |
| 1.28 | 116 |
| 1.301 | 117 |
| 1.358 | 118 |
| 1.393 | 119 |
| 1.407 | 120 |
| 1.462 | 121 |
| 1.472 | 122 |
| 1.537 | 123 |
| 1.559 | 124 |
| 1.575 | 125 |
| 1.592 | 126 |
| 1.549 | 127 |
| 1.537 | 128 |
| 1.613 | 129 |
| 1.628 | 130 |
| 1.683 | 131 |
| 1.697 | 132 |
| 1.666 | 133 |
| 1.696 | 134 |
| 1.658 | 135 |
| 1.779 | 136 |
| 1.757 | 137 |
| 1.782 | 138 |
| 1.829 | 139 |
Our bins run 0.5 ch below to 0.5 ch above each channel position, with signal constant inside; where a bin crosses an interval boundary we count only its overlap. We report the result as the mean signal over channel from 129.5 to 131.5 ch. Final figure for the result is 1.66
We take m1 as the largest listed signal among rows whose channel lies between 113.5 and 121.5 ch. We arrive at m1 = 1.462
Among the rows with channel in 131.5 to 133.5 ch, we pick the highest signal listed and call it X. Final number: 1.697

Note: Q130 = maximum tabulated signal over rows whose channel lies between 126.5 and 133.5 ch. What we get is 1.697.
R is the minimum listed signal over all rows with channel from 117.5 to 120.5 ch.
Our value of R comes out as 1.358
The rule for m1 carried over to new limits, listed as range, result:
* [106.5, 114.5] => 1.287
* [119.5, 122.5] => 1.472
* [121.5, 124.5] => 1.559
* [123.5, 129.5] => 1.613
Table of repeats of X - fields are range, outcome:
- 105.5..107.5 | 1.217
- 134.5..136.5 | 1.779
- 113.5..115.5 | 1.273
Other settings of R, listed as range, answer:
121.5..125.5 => 1.472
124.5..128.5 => 1.537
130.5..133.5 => 1.666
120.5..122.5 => 1.462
